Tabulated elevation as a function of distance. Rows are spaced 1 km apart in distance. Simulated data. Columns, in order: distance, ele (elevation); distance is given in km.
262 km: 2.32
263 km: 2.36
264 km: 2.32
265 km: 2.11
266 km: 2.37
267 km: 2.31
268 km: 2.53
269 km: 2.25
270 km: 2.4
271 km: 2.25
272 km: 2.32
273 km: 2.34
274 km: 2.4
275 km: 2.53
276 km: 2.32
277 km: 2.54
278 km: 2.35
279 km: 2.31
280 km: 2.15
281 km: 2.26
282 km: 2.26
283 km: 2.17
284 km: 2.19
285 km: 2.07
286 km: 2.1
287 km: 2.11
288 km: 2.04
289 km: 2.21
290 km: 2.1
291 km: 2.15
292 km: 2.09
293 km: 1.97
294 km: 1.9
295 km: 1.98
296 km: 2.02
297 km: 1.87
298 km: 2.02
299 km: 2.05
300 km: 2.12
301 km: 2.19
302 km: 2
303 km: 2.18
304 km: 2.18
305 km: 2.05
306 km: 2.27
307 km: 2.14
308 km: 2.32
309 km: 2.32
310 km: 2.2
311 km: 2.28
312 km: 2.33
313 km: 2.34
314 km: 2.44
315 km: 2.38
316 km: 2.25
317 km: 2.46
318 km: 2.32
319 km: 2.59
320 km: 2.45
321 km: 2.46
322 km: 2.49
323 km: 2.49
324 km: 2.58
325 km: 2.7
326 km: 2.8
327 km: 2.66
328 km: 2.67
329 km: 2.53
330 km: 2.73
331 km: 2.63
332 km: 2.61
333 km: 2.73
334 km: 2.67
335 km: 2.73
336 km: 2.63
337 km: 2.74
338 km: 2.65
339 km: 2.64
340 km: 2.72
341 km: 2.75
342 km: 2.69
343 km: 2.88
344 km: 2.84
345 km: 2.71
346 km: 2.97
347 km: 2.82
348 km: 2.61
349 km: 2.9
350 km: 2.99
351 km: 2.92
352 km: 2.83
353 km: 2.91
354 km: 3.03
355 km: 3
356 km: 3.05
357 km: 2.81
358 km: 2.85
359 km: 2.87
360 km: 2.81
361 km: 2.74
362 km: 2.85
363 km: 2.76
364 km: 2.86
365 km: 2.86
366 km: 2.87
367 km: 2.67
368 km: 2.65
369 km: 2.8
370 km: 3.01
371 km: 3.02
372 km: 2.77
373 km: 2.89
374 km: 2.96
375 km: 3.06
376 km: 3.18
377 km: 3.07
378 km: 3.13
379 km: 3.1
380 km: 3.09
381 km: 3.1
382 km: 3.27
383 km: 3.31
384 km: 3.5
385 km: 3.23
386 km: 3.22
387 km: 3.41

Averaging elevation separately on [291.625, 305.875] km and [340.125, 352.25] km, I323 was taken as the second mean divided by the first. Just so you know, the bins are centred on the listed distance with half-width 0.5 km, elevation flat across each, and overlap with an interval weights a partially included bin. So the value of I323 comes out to 1.38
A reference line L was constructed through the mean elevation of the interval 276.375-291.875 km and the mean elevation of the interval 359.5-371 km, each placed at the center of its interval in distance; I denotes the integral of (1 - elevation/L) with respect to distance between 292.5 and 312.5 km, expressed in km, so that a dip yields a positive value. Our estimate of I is 1.89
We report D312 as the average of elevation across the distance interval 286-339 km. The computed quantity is 2.34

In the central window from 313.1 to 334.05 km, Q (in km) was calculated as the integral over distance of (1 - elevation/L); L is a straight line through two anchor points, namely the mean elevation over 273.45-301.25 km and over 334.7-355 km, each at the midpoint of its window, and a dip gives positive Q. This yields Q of 0.2 km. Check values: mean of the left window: 2.16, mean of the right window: 2.8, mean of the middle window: 2.55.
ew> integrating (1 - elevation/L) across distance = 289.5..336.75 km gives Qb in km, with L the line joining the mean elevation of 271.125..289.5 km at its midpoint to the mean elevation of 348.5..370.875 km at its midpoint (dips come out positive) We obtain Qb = 3.3 km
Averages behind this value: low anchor 2.26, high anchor 2.87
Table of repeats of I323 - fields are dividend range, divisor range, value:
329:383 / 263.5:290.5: 1.26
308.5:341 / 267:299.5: 1.16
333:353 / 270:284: 1.20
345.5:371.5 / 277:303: 1.35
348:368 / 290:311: 1.36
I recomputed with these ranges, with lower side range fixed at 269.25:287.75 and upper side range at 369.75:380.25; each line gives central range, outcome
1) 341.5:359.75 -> -0.2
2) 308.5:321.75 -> 1.0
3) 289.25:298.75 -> 1.5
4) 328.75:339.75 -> 0.2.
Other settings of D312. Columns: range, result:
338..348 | 2.77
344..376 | 2.87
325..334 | 2.67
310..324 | 2.41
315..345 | 2.62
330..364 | 2.8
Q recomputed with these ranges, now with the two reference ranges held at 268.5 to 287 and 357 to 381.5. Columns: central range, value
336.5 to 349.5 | -0.14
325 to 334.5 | -0.11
